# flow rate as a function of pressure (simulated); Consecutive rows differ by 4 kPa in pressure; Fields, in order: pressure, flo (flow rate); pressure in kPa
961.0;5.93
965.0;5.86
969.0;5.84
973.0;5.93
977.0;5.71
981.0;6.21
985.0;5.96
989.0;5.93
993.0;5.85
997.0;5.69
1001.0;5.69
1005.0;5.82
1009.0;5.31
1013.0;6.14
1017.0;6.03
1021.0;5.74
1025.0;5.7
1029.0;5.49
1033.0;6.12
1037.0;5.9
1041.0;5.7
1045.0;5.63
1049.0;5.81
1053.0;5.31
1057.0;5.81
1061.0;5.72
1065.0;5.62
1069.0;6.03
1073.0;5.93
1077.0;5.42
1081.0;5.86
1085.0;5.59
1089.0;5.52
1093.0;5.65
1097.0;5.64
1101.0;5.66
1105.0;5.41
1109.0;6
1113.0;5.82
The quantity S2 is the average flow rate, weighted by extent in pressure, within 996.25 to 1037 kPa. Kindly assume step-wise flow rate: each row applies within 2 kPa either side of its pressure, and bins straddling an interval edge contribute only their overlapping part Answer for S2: 5.78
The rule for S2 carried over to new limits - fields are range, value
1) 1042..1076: 5.72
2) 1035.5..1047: 5.74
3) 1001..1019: 5.81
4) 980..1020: 5.85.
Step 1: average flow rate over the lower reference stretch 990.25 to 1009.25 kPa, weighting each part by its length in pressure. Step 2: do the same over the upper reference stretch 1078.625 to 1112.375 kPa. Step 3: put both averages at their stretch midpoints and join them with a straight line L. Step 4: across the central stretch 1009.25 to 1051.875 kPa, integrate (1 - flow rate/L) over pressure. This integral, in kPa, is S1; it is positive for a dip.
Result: -0.7 kPa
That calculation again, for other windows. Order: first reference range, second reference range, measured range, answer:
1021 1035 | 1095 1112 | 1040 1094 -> 0.36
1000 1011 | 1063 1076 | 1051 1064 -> 0.38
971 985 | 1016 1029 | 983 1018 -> 0.20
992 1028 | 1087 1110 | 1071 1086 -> -0.12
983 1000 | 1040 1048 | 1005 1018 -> -0.06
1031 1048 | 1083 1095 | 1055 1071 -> -0.22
